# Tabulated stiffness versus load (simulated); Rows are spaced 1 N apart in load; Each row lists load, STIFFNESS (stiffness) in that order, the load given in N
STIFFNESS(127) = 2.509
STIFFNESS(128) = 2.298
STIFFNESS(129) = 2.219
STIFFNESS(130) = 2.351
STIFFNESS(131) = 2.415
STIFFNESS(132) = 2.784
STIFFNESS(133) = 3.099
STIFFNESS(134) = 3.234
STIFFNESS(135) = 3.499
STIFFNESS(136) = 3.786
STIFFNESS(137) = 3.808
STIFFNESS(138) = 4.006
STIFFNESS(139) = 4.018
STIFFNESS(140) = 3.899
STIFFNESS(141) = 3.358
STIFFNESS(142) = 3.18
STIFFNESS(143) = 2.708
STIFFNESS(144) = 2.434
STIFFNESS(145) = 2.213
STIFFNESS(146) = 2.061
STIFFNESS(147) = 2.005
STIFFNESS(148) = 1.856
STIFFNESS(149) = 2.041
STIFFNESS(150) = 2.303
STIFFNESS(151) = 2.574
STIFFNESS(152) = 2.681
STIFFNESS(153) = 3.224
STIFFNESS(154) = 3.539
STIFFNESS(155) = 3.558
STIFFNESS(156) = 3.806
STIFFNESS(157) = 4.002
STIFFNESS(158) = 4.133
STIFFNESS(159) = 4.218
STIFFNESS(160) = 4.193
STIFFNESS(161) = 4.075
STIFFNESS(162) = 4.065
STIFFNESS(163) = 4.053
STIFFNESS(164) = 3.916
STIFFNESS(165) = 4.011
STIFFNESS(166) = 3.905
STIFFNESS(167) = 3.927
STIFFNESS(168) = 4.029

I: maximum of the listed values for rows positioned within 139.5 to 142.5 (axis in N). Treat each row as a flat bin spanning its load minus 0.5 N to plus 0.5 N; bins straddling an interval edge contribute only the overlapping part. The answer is 3.899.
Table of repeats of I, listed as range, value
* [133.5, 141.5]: 4.018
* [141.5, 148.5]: 3.18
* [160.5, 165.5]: 4.075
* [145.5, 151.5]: 2.574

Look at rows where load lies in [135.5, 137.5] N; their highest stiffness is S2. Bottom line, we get 3.808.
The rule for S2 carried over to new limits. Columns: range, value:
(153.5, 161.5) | 4.218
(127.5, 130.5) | 2.351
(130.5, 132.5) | 2.784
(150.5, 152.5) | 2.681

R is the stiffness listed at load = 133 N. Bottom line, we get 3.099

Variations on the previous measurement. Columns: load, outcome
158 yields 4.133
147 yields 2.005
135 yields 3.499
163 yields 4.053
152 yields 2.681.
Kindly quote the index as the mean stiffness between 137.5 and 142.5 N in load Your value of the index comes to 3.69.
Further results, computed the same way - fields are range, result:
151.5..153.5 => 2.95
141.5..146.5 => 2.52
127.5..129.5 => 2.26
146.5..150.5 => 2.05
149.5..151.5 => 2.44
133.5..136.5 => 3.51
